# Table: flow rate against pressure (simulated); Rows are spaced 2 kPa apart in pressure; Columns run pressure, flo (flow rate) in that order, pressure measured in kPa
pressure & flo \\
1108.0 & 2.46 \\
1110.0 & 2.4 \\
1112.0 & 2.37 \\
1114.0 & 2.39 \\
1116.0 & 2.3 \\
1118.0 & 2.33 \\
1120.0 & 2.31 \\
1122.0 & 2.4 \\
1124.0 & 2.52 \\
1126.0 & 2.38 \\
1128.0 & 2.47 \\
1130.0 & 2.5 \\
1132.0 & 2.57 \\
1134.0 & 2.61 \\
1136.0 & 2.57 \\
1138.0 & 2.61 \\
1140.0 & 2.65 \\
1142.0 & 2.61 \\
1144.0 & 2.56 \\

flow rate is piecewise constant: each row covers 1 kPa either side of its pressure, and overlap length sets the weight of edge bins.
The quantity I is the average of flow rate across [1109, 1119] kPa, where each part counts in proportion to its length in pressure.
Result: 2.36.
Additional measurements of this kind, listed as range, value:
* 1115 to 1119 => 2.31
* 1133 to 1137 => 2.59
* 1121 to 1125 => 2.46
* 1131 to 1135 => 2.59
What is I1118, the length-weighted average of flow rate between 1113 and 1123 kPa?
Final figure 2.35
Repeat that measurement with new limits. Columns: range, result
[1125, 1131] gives 2.45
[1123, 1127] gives 2.45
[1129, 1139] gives 2.57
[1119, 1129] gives 2.42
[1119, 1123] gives 2.35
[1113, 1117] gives 2.34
